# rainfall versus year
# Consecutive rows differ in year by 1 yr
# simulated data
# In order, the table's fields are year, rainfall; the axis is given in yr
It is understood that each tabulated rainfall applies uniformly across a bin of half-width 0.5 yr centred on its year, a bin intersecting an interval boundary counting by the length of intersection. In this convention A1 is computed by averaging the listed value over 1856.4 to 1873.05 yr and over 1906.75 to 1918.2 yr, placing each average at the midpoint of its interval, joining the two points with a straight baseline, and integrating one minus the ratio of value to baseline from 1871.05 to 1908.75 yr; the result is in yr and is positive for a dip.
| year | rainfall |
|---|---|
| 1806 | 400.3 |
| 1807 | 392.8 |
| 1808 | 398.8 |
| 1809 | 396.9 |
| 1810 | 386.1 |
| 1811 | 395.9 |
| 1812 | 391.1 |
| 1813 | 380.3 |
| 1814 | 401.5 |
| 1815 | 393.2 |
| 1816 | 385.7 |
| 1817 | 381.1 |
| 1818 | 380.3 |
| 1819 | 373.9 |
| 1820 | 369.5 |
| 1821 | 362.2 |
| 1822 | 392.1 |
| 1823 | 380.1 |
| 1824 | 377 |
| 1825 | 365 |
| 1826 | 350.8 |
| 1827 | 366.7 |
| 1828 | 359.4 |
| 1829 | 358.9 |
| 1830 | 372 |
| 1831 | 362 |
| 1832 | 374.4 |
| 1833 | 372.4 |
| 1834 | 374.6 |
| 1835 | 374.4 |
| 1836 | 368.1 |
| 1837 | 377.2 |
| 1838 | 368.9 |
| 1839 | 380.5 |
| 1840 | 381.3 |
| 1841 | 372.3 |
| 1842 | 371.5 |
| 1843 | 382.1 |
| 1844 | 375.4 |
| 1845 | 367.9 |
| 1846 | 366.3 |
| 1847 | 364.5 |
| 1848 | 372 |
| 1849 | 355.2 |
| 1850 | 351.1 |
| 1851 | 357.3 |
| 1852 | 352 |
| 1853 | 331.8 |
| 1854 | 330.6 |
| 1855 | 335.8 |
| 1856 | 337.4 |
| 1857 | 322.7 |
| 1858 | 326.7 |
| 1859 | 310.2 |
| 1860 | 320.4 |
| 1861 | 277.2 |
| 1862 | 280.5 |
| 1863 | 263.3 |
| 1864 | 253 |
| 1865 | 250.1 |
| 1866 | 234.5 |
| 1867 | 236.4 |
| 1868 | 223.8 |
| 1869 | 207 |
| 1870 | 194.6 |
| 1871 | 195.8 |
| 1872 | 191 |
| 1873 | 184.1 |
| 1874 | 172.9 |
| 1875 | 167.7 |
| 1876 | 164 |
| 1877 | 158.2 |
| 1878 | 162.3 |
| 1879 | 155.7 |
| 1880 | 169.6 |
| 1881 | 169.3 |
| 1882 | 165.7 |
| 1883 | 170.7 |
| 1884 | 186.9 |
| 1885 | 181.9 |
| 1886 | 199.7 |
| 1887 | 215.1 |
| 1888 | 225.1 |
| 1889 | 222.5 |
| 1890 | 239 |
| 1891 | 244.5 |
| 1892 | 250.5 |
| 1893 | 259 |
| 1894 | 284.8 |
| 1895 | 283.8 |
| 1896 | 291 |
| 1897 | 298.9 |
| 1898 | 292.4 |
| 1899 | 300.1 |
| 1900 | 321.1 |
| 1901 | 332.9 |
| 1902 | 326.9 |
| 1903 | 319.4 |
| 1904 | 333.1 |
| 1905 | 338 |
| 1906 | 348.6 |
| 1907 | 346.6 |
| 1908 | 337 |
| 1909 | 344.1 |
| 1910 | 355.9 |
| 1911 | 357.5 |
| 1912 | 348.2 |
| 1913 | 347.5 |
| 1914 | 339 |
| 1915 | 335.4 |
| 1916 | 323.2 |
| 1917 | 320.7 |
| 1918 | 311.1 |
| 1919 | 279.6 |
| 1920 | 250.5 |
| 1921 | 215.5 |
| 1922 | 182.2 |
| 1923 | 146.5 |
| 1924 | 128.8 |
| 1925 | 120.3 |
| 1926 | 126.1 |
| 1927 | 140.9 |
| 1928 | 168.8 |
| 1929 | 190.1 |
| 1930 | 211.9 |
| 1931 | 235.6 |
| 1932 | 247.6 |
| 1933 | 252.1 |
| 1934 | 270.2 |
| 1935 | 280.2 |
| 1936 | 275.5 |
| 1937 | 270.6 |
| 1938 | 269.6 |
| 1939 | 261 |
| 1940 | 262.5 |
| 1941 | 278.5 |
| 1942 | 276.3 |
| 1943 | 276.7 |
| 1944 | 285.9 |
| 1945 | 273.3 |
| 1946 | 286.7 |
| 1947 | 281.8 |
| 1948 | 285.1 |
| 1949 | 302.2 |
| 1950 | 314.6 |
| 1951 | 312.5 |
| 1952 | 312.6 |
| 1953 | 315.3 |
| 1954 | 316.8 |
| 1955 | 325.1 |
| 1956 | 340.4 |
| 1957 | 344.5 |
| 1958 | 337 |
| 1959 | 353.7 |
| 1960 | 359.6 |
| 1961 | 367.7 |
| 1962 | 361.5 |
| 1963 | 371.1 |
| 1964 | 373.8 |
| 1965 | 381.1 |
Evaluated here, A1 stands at 7.4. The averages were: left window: 254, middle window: 244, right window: 339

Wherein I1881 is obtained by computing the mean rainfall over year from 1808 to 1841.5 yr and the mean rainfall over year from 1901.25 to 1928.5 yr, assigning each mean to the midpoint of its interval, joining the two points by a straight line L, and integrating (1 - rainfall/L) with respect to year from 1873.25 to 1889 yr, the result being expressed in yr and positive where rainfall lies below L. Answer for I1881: 6.8 yr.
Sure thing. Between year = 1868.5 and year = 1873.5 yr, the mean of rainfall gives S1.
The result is 194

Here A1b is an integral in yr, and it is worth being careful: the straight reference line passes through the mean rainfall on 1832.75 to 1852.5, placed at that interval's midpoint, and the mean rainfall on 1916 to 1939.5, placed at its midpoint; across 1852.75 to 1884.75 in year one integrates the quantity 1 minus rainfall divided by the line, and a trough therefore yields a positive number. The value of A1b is 9.4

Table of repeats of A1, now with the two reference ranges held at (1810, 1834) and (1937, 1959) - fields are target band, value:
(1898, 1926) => 2.4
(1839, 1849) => -0.3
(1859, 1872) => 3.9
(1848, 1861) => 0.8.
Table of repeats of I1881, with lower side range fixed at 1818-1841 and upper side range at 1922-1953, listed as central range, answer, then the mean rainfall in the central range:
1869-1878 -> 3.96 yr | 179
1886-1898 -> 1.72 yr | 255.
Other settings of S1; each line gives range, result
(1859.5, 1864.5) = 279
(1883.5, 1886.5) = 190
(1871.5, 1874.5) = 183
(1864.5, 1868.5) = 236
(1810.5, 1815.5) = 392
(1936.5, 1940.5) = 266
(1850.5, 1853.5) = 347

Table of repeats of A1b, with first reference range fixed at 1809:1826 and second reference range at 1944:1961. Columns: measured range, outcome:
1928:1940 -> 2.85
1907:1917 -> -0.17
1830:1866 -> 2.36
